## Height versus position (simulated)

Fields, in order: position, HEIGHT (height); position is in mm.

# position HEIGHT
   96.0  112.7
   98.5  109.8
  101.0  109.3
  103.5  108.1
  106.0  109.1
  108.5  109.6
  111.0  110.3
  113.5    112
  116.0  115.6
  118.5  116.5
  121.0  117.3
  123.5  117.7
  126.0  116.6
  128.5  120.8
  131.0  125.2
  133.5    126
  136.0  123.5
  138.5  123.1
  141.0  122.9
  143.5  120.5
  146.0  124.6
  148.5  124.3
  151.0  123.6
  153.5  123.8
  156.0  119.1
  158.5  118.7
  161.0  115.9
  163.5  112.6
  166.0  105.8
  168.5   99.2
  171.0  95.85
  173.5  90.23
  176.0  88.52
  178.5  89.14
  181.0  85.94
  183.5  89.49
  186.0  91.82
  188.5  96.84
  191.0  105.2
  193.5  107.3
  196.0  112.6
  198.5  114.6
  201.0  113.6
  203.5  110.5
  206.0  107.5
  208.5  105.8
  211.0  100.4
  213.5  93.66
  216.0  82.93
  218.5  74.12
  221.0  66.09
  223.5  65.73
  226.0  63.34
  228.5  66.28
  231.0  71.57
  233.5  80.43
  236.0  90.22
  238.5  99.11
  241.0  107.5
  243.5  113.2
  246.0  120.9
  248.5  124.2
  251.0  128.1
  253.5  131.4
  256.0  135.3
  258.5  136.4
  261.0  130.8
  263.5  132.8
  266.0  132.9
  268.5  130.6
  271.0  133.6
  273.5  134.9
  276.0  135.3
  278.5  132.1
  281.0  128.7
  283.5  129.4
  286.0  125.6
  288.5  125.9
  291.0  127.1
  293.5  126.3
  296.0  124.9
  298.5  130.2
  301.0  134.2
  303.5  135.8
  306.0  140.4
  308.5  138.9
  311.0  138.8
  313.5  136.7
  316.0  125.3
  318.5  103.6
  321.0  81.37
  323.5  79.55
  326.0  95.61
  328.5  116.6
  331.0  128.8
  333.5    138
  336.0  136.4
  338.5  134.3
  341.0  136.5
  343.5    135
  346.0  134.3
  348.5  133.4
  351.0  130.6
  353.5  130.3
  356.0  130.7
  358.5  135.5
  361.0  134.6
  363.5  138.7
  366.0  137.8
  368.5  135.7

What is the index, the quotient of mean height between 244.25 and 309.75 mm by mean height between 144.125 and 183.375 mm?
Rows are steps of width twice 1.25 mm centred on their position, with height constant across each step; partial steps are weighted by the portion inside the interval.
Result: 1.2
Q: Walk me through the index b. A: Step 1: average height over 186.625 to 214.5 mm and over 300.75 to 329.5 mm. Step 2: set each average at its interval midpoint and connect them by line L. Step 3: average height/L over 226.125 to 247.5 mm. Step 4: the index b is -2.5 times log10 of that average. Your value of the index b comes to 0.19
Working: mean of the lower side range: 106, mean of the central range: 92.4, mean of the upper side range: 118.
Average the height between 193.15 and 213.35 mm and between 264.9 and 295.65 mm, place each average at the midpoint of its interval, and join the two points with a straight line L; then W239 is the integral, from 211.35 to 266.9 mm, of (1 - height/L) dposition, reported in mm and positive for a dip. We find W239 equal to 8.1 mm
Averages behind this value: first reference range 108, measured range 102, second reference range 130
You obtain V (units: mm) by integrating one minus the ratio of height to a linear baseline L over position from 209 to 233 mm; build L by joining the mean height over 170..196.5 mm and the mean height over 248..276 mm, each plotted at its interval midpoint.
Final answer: 7.55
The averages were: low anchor 95.2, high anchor 132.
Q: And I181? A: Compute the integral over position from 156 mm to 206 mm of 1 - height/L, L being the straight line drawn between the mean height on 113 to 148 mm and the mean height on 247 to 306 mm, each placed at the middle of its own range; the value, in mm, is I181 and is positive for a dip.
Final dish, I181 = 8.54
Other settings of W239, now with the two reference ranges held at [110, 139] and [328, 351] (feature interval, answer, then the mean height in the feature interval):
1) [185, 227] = 9.8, 95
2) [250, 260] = -0.4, 133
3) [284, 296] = 0.3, 126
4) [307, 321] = 0.7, 125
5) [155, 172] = 1.6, 110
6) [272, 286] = -0.3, 132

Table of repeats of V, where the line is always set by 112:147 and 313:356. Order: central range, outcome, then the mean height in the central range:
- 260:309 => -3.94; 131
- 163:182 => 3.96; 95.4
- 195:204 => 0.58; 113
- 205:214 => 1.38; 102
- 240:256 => -0.13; 122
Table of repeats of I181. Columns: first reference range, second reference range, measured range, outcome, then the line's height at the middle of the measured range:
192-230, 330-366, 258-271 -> -2.9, 109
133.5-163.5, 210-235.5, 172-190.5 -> 1.9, 102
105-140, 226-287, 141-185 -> 3.6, 118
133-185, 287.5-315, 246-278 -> -1.3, 126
